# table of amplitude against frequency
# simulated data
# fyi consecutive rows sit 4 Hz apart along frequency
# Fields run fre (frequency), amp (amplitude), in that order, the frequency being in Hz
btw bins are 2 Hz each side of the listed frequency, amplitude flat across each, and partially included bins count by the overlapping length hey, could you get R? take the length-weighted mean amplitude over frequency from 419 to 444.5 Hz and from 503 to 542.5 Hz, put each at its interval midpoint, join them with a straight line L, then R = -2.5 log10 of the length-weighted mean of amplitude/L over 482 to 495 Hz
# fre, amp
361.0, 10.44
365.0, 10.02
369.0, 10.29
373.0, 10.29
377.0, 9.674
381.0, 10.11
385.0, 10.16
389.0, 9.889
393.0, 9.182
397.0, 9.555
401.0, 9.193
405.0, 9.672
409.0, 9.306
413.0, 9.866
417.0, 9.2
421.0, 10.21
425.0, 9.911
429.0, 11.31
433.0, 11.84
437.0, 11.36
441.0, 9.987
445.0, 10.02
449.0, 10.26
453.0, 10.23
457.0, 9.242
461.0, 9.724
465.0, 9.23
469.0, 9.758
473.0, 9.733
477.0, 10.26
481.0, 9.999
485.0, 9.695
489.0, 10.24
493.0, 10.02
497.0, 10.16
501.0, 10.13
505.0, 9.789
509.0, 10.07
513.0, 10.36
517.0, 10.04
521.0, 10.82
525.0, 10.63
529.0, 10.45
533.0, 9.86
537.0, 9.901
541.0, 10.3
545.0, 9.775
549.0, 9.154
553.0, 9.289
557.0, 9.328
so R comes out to 0.045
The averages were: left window 10.7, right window 10.2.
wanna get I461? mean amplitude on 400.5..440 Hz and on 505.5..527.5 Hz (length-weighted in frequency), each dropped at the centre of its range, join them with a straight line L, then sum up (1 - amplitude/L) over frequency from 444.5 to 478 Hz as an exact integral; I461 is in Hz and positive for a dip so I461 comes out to 1.5 Hz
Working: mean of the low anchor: 10.2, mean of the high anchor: 10.3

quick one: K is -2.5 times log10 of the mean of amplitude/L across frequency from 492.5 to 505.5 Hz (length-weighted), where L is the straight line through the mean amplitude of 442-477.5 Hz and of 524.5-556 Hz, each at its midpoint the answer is -0.02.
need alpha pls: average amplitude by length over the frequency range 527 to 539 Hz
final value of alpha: 10.1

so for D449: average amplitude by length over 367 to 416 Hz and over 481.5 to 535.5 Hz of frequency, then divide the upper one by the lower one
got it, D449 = 1.0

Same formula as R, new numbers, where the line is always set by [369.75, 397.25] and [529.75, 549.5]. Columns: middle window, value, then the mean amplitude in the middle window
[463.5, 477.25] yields 0.02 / 9.7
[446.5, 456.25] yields -0.02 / 10.1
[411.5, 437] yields -0.06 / 10.5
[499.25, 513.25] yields -0.02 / 10.1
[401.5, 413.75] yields 0.04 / 9.54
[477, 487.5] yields -0.01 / 9.94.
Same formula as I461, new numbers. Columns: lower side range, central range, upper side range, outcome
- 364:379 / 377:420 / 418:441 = 3.15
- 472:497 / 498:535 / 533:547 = -0.91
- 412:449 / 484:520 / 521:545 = 0.72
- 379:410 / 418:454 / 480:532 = -2.55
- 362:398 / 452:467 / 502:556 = 0.62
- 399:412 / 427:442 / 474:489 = -2.42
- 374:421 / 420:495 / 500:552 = -2.32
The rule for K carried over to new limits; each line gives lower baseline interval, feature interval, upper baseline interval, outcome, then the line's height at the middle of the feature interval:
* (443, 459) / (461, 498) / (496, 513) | 0.01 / 10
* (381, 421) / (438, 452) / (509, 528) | -0.03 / 9.92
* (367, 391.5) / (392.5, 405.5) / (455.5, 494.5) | 0.07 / 10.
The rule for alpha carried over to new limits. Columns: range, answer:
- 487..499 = 10.1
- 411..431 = 10.1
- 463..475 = 9.57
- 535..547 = 9.99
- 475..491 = 10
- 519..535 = 10.4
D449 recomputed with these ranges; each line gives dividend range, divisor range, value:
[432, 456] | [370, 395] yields 1.06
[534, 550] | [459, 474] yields 1.02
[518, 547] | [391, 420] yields 1.08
